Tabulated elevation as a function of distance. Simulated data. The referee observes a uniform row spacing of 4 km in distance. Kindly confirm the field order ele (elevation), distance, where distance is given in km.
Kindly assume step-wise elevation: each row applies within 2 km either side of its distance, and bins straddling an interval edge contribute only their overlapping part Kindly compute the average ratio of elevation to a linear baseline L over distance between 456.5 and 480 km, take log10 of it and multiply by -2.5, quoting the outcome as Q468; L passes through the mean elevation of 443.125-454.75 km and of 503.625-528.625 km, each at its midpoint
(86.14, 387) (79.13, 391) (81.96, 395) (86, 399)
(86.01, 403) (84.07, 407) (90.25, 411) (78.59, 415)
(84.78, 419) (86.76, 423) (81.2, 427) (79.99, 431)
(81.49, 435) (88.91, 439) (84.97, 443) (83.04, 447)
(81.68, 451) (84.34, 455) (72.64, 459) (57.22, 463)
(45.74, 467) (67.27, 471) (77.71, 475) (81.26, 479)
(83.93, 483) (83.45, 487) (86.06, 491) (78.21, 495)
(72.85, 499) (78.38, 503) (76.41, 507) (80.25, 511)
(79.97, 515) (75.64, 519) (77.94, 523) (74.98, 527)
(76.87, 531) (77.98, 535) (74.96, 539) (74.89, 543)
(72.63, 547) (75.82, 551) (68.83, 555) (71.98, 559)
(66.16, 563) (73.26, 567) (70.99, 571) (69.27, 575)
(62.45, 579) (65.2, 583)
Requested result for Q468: 0.217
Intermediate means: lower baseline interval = 83.1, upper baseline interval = 77.6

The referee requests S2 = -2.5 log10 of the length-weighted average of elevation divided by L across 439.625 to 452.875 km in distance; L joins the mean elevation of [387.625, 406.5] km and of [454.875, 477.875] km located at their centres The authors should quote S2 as -0.17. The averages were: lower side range 83.5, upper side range 66.6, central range 83.8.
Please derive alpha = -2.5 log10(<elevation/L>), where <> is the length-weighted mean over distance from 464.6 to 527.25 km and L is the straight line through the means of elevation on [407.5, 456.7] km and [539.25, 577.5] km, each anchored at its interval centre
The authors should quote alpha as 0.02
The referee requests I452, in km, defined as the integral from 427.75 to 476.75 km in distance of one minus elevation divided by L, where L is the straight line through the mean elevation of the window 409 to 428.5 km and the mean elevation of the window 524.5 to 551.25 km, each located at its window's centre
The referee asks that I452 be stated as 3.84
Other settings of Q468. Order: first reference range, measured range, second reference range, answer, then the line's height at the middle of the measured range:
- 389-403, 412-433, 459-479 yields -0.09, 76.4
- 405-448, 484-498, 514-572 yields -0.05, 78.6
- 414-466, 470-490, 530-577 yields -0.03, 77.3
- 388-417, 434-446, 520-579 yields -0.06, 81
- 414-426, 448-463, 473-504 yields 0.07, 81.9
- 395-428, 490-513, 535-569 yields -0.02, 77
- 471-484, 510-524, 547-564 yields -0.05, 74.9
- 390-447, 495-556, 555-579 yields -0.04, 73.6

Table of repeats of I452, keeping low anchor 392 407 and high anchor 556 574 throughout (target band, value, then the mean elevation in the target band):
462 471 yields 2.8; 54.4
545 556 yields -0.2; 72.8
